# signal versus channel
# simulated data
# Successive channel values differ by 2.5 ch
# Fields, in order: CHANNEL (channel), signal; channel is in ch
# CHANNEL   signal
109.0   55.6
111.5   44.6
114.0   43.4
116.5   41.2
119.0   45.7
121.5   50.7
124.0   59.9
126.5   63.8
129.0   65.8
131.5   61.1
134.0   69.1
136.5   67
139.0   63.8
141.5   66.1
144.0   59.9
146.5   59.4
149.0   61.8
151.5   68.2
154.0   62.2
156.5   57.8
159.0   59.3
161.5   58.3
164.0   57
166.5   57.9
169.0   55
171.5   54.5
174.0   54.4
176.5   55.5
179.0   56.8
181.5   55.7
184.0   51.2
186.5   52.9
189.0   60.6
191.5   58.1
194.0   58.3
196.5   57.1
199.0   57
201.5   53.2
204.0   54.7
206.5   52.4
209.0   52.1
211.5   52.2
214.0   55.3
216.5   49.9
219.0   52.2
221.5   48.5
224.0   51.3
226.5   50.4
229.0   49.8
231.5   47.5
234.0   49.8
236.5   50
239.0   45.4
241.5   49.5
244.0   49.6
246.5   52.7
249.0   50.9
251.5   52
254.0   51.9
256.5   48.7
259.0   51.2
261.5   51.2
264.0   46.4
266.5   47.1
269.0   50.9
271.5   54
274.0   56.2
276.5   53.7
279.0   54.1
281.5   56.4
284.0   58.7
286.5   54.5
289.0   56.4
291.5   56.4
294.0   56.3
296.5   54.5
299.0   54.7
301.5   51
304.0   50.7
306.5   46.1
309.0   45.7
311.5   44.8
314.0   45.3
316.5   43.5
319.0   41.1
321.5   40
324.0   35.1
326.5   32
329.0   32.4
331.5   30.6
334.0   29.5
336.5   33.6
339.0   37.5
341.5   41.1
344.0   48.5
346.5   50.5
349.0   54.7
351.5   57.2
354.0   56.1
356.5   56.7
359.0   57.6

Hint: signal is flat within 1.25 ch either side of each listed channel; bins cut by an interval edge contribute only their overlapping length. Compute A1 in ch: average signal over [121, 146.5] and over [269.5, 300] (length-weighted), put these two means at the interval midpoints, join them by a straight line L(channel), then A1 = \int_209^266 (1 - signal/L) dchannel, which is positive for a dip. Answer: 7.4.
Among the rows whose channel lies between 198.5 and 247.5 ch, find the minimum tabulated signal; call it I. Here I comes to 45.4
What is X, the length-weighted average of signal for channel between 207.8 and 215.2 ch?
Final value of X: 53.2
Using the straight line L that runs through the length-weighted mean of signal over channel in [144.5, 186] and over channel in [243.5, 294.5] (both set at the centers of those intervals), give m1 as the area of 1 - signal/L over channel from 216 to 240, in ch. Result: 2.3 ch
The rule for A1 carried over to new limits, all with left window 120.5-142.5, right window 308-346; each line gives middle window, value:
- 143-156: -0.3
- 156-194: 0.9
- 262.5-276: -1.5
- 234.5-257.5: -0.5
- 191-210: -0.2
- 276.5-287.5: -2.8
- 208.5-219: 0.1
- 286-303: -4.7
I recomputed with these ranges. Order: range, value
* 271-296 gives 53.7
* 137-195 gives 51.2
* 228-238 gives 47.5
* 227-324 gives 35.1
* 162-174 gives 54.4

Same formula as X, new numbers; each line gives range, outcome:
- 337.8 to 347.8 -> 44.5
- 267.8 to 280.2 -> 53.8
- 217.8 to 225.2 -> 50.7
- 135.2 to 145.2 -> 64.2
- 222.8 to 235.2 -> 49.8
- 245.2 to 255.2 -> 51.9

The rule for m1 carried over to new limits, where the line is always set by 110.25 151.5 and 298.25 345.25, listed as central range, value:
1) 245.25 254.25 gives -0.8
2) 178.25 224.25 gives -2.2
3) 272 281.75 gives -2.1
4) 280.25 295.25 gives -4.2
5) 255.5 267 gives -0.6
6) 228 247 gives -0.2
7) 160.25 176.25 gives -0.4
